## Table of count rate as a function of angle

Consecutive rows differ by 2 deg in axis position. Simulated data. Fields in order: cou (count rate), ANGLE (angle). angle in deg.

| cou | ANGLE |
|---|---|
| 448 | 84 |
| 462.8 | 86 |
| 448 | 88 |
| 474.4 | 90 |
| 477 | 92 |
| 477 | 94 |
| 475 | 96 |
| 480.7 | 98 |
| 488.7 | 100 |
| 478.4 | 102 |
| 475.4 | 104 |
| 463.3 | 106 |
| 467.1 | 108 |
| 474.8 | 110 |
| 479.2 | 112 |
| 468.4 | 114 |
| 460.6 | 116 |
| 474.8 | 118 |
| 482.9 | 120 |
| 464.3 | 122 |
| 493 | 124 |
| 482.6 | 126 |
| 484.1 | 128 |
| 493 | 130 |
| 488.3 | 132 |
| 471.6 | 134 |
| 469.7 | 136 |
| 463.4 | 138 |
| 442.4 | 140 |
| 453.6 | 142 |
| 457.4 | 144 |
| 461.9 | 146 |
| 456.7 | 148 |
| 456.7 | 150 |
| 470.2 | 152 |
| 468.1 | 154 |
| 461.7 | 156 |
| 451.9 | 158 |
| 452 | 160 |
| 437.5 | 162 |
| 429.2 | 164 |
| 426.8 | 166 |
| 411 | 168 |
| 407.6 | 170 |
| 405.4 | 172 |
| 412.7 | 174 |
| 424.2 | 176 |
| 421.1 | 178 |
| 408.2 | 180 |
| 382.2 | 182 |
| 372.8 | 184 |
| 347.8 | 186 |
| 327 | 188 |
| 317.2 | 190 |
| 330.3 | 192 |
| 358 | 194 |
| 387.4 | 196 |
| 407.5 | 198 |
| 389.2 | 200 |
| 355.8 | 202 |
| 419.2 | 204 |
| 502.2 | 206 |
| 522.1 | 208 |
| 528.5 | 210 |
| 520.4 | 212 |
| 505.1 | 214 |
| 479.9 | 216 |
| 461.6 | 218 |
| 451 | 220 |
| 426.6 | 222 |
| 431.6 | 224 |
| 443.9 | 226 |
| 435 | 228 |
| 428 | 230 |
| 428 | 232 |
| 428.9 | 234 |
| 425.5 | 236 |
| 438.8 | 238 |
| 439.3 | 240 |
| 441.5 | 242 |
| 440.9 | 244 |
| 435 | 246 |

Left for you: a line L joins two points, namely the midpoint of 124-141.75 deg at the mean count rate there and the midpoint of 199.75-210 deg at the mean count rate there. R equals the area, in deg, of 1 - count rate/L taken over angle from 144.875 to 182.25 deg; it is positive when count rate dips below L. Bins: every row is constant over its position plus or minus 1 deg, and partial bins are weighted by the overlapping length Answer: 2.4 deg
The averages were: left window 475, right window 450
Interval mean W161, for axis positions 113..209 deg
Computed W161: 434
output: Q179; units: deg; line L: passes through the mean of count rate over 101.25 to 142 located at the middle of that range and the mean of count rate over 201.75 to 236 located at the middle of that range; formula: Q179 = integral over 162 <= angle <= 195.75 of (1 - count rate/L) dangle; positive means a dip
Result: 5.57 deg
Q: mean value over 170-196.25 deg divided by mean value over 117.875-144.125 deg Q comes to 0.80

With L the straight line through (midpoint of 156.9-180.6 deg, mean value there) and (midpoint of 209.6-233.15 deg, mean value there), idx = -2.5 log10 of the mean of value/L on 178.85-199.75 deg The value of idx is 0.20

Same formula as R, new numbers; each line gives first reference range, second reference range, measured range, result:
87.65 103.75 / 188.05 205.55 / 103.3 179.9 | -4.93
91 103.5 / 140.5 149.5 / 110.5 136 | -0.62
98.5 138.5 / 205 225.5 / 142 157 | 0.53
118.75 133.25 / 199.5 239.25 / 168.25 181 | 1.47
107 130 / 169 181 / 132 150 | -0.39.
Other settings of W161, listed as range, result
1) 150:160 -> 461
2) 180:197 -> 356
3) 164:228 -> 419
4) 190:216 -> 433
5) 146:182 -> 435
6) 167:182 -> 411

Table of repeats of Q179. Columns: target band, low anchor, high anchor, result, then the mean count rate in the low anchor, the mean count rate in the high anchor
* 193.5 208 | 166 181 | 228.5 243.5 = 0.3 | 414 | 433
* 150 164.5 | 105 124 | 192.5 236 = 0.2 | 472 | 442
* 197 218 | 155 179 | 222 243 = -1.5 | 428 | 434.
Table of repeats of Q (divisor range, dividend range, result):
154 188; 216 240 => 1.06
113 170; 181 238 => 0.92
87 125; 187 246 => 0.91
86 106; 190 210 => 0.86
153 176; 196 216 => 1.06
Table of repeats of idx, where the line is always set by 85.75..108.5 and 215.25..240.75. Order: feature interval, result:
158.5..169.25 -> 0.06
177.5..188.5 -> 0.20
